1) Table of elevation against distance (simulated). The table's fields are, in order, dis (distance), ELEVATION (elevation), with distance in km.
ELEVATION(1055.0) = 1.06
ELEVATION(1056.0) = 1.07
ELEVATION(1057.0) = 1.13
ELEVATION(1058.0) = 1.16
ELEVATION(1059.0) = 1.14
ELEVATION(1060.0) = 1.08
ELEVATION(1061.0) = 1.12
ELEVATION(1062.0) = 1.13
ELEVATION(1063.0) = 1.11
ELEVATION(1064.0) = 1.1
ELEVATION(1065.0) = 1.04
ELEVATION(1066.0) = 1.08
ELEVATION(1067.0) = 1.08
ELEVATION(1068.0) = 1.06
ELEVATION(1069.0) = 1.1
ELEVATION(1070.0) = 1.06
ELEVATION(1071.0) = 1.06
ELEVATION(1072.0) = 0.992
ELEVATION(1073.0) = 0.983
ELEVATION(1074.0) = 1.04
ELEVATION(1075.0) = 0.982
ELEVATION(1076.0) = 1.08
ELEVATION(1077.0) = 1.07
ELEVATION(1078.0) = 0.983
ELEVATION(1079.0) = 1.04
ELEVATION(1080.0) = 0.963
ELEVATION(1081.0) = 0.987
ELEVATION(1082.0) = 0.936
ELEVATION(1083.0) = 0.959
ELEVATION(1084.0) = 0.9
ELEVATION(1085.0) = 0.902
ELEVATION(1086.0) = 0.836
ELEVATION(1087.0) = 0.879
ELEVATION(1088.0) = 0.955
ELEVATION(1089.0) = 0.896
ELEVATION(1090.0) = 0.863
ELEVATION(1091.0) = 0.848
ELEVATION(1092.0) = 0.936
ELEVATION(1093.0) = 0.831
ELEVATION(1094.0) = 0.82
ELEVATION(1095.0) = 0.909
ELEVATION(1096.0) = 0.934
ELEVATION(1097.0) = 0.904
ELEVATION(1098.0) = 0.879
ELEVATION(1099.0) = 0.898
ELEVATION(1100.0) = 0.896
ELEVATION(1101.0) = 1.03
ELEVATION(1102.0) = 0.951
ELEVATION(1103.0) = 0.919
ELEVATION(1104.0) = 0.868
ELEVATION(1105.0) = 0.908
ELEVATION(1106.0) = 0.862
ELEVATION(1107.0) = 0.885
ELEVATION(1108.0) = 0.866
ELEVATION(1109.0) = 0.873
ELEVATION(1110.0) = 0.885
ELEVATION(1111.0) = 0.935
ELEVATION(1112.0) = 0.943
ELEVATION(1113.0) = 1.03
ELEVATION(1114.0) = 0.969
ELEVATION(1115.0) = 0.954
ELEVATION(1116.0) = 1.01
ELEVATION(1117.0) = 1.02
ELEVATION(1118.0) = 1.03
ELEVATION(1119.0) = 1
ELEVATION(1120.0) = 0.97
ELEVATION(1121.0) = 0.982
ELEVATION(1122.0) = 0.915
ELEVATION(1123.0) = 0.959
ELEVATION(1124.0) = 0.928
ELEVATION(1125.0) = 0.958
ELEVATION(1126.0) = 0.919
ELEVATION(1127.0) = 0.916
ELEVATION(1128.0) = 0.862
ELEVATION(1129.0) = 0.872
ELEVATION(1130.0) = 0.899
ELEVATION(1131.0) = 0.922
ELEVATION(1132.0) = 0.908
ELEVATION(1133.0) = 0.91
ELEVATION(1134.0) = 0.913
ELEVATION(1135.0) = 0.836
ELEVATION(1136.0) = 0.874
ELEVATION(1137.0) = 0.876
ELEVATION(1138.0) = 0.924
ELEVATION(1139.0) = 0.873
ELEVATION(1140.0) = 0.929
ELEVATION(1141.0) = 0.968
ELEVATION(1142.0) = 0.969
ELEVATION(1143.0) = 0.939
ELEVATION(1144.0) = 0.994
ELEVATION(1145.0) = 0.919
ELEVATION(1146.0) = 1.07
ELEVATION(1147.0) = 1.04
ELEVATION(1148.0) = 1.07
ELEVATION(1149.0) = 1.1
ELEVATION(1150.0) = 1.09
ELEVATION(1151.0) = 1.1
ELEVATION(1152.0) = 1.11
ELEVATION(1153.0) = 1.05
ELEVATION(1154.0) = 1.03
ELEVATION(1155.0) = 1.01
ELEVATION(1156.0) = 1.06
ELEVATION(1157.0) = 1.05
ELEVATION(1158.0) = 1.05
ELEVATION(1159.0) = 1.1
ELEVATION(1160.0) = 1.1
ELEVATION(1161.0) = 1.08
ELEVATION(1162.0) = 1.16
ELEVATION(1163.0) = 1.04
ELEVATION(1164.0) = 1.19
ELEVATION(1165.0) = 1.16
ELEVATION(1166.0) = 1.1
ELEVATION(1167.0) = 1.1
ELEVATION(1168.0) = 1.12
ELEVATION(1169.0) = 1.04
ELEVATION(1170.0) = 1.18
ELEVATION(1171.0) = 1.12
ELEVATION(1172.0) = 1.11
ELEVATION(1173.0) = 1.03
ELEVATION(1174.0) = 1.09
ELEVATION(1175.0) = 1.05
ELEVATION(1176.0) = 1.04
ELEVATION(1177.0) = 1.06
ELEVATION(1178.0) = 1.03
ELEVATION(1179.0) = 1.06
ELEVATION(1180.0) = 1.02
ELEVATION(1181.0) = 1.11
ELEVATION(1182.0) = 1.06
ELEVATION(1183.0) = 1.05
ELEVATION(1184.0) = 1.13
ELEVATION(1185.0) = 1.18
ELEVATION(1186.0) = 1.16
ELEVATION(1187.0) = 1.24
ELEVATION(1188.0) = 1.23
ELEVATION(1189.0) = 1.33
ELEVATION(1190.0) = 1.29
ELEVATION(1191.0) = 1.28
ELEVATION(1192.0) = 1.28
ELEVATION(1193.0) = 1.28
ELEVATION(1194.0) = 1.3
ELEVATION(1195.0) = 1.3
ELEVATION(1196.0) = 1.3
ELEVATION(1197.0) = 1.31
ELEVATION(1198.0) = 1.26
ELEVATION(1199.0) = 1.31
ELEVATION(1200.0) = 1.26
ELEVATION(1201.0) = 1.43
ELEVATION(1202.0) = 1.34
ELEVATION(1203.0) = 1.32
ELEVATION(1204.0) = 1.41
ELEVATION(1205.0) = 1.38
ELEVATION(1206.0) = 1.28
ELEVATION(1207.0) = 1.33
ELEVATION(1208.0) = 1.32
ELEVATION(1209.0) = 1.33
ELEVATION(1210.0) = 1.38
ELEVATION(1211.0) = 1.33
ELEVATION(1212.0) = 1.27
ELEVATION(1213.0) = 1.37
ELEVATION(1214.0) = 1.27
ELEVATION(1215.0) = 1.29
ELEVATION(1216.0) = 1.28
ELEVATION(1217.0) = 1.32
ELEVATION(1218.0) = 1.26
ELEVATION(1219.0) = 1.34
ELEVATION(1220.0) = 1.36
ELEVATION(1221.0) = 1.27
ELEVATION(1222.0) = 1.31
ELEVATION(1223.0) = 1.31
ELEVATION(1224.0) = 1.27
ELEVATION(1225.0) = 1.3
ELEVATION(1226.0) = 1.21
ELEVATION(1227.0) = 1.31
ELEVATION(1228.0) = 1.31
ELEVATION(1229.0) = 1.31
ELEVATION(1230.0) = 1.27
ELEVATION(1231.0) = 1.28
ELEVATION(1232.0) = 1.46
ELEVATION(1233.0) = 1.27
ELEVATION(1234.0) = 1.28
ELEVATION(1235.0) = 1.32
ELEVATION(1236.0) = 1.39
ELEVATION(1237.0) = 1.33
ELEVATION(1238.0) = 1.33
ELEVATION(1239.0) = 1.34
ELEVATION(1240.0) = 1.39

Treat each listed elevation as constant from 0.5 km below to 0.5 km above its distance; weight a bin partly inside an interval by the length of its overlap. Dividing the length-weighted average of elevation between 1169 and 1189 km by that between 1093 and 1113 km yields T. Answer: 1.22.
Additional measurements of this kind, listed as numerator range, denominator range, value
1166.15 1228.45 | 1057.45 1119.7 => 1.27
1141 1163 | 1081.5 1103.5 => 1.16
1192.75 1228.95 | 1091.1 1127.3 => 1.41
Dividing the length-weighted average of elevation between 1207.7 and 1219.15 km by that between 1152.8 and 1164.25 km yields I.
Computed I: 1.22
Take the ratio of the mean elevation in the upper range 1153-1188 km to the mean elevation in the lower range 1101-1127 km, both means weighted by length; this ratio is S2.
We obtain 1.2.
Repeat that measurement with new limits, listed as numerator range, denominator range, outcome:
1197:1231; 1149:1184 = 1.21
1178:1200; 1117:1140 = 1.31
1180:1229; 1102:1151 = 1.36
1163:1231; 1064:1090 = 1.24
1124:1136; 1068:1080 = 0.87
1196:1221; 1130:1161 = 1.33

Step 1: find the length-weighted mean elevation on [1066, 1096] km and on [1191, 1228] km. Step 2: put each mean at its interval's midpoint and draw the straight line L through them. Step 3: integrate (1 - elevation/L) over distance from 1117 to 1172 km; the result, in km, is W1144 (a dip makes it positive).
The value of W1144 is 6.33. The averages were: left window 0.965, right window 1.31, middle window 1.01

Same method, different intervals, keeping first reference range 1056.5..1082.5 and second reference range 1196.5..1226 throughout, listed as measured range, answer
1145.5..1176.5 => 3.5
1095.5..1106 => 1.9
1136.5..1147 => 2.1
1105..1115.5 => 2.0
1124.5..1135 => 2.4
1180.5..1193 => 0.7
